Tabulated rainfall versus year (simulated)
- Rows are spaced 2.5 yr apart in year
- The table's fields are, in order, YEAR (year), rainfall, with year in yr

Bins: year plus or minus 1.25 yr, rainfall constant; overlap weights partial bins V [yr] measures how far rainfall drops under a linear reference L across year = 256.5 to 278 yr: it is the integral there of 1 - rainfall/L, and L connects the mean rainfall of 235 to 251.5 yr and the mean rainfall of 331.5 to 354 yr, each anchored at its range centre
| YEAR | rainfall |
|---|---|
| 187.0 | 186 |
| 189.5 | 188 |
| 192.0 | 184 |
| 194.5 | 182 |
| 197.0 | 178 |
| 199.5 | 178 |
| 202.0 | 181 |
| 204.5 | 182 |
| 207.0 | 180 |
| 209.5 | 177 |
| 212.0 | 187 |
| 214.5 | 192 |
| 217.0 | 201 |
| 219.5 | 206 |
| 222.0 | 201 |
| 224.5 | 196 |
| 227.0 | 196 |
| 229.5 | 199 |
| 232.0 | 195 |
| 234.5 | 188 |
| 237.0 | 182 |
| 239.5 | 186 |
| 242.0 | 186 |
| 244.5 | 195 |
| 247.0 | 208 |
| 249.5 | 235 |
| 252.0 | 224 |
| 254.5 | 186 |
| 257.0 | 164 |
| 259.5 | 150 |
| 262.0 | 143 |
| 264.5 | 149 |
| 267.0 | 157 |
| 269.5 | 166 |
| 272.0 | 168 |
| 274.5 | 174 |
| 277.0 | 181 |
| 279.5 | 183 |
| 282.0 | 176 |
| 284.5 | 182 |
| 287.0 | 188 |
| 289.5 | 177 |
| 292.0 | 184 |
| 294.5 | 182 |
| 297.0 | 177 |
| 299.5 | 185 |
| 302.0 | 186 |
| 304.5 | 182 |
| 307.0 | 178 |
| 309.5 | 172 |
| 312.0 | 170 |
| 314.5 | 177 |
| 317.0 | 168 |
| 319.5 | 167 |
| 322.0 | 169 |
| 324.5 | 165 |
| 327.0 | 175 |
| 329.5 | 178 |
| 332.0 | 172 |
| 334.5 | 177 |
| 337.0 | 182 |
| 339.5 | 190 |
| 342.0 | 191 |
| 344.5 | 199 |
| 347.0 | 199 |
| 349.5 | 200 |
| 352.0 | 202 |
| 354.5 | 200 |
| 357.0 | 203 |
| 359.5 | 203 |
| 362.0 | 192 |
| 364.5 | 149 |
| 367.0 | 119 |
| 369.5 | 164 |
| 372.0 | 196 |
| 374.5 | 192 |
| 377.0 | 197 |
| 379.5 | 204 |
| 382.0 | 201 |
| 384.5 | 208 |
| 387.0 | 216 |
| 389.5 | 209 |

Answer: 3.96 yr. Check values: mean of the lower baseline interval 199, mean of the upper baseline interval 191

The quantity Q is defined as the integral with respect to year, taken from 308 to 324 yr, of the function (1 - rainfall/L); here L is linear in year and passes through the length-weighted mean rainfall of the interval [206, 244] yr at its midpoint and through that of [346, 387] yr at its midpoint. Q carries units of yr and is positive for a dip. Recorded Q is 1.7 yr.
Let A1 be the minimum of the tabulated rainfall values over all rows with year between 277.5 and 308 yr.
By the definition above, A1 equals 176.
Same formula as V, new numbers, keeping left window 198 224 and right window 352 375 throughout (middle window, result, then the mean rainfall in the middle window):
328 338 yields 0.28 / 177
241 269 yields 0.79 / 181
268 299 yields 1.11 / 178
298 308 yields 0.06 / 183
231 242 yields -0.01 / 187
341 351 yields -0.88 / 198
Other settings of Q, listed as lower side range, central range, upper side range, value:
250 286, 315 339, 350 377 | 0.82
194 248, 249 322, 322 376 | 3.99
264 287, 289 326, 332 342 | 0.35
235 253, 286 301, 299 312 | 0.12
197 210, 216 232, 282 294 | -1.71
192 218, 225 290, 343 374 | 0.67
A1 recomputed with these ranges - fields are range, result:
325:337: 172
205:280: 143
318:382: 119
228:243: 182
